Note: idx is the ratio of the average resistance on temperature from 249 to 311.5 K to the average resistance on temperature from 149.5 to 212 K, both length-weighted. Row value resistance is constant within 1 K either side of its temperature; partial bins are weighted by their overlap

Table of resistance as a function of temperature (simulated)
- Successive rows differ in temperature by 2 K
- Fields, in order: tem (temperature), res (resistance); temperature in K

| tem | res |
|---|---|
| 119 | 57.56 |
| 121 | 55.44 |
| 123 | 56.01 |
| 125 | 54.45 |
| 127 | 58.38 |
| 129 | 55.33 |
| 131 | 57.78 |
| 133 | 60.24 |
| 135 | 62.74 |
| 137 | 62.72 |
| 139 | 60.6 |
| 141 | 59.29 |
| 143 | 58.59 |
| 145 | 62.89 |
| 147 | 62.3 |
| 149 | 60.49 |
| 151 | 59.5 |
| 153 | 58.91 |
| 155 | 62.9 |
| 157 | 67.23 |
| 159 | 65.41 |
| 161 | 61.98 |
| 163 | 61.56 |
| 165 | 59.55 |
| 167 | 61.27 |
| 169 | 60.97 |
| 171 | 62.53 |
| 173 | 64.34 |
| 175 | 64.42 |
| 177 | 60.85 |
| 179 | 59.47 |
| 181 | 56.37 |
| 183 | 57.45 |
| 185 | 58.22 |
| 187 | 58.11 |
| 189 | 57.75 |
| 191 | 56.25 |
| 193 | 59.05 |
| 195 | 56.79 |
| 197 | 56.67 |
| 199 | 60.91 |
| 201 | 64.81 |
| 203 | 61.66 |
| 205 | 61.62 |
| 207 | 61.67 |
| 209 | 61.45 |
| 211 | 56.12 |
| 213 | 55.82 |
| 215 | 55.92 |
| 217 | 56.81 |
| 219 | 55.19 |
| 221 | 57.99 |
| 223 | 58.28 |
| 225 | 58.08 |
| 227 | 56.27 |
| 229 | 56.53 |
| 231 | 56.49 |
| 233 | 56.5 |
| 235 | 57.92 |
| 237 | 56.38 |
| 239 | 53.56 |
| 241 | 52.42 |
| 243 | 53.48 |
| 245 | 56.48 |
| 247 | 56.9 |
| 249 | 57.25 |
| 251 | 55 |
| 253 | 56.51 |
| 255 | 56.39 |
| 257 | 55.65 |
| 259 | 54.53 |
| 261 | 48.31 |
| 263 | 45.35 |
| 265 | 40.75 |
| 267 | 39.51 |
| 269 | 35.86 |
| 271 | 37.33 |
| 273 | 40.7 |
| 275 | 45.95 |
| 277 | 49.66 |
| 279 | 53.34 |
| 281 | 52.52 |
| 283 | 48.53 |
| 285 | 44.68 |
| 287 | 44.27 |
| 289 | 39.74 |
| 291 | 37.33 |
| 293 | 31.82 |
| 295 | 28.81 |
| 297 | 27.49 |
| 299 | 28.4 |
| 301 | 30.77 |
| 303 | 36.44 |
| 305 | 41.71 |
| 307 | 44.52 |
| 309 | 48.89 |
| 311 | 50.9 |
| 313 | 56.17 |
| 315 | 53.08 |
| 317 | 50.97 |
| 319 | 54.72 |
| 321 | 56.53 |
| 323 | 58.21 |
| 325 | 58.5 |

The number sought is 0.7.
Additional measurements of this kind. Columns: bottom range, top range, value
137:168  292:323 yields 0.70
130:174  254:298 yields 0.71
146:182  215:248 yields 0.91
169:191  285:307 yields 0.59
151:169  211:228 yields 0.91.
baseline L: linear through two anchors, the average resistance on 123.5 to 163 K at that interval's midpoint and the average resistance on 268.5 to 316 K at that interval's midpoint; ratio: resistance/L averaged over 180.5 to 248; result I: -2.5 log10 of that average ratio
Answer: -0.12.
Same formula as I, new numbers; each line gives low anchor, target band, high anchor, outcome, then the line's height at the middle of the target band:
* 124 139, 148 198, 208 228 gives -0.04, 58.1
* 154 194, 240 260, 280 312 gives -0.16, 47.7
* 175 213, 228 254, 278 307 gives -0.13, 49.7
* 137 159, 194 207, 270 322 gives -0.10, 55.2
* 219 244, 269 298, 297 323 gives 0.19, 49.3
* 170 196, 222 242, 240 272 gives -0.06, 53.1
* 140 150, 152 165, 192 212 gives -0.04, 60.6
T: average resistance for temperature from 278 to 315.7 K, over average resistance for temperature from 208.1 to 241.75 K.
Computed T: 0.74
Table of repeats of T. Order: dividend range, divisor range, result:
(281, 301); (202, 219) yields 0.64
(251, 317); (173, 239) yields 0.76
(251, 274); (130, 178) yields 0.76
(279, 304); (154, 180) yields 0.61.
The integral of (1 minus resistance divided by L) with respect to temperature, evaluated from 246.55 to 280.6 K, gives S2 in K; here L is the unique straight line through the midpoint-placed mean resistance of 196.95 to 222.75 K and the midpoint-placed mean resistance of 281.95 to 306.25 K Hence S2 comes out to -2.9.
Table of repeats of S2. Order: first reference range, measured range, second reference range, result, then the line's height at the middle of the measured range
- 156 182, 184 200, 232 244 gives 0.5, 59.7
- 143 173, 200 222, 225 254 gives -0.4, 58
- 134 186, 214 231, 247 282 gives -1.0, 53.8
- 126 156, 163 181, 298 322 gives -1.2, 57.6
